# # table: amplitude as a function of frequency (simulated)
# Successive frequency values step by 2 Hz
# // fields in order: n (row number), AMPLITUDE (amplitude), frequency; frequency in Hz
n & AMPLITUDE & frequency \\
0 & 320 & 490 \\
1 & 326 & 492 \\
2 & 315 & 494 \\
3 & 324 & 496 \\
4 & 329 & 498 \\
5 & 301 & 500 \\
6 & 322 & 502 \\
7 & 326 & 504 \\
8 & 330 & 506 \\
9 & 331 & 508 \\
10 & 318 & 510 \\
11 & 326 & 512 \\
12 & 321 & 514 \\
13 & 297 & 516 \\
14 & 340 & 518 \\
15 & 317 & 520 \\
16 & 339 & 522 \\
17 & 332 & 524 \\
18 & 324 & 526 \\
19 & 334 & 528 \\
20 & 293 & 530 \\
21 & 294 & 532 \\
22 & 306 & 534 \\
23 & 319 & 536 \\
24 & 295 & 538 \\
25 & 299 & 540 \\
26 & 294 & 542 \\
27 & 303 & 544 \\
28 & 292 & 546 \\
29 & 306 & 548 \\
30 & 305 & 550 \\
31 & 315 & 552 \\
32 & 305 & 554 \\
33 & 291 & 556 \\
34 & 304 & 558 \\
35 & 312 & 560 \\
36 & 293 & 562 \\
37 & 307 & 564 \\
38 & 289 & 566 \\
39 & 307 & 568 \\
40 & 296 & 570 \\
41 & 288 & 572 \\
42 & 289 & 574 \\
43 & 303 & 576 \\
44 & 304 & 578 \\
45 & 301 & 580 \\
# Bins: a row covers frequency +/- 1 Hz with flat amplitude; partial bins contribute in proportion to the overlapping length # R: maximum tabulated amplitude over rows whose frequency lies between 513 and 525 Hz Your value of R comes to 340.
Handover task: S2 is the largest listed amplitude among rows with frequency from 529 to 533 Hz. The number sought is 294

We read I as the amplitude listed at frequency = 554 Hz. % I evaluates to 305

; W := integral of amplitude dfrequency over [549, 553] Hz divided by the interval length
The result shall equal 310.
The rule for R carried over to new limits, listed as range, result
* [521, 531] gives 339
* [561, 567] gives 307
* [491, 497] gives 326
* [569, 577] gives 303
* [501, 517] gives 331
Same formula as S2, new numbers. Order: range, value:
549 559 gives 315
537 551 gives 306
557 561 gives 312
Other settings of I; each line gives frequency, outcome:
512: 326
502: 322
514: 321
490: 320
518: 340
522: 339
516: 297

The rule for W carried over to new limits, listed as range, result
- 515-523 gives 323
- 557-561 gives 308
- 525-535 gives 310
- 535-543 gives 302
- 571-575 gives 288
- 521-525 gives 336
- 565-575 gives 294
